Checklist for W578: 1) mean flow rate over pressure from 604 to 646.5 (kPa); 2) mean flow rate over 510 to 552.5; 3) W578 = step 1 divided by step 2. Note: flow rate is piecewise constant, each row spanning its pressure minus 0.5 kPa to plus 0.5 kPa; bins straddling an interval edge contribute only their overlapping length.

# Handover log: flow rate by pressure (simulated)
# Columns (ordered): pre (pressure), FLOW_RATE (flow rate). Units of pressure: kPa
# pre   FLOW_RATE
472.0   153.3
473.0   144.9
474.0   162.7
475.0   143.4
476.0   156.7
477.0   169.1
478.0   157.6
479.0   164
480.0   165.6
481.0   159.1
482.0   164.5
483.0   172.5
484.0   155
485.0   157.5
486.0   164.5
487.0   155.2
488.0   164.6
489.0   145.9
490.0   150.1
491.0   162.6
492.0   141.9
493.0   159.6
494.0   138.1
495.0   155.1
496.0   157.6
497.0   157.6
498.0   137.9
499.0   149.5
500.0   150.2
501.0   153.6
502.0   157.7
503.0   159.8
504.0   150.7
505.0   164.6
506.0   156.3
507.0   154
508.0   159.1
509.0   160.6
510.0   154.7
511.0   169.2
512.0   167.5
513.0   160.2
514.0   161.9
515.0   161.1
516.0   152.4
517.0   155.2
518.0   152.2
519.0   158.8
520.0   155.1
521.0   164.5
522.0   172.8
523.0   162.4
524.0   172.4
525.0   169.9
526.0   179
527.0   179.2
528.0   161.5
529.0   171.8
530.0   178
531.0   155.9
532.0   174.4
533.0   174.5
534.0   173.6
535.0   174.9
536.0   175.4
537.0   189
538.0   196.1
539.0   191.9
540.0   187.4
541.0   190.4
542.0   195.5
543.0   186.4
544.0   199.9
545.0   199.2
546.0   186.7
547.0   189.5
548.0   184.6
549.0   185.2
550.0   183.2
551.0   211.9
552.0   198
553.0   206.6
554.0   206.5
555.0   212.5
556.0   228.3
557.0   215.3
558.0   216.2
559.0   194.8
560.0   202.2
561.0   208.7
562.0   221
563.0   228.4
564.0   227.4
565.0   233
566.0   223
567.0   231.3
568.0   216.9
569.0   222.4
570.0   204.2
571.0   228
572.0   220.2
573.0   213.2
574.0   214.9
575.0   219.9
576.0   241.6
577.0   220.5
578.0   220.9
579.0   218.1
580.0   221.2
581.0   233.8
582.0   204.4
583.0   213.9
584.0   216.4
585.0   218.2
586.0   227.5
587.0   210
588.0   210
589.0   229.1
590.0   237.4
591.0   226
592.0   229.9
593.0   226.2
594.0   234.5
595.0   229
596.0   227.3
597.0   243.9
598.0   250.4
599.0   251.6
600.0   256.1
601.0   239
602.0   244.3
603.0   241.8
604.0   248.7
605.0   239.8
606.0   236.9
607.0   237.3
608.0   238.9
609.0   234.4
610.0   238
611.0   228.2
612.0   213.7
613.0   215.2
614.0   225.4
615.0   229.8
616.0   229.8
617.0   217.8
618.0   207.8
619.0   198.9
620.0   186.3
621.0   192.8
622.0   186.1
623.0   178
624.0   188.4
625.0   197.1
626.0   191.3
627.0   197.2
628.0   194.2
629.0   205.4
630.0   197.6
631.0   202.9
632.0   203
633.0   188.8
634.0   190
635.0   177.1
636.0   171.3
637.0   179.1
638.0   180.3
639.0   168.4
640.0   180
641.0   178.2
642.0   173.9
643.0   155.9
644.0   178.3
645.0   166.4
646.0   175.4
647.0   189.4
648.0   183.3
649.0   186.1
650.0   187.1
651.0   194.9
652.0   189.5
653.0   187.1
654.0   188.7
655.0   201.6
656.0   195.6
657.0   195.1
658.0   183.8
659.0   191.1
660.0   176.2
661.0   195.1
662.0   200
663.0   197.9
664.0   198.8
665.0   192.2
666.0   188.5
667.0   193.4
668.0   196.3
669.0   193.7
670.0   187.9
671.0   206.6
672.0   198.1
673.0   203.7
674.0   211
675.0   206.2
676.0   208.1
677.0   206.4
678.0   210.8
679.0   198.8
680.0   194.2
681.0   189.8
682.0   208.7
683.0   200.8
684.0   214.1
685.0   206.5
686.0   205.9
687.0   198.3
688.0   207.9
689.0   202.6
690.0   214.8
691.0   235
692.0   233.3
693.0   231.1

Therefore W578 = 1.1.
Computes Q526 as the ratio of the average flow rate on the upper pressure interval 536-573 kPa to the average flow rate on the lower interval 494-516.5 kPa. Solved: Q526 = 1.32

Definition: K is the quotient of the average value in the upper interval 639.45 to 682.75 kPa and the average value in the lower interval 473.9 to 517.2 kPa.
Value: 1.2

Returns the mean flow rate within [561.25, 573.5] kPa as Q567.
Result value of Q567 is 222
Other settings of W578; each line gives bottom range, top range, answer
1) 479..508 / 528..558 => 1.22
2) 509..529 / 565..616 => 1.39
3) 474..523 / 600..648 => 1.29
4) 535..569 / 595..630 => 1.08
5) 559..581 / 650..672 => 0.88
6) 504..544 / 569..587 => 1.29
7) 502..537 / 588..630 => 1.35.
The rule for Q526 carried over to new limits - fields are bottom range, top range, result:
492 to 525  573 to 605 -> 1.45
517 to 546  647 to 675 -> 1.10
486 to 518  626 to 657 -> 1.19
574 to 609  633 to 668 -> 0.80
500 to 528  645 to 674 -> 1.19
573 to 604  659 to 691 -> 0.88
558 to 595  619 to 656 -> 0.84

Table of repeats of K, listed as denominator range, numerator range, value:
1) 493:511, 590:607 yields 1.55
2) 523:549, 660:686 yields 1.10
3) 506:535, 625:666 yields 1.14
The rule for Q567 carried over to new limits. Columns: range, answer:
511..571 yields 189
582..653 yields 209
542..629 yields 217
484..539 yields 162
